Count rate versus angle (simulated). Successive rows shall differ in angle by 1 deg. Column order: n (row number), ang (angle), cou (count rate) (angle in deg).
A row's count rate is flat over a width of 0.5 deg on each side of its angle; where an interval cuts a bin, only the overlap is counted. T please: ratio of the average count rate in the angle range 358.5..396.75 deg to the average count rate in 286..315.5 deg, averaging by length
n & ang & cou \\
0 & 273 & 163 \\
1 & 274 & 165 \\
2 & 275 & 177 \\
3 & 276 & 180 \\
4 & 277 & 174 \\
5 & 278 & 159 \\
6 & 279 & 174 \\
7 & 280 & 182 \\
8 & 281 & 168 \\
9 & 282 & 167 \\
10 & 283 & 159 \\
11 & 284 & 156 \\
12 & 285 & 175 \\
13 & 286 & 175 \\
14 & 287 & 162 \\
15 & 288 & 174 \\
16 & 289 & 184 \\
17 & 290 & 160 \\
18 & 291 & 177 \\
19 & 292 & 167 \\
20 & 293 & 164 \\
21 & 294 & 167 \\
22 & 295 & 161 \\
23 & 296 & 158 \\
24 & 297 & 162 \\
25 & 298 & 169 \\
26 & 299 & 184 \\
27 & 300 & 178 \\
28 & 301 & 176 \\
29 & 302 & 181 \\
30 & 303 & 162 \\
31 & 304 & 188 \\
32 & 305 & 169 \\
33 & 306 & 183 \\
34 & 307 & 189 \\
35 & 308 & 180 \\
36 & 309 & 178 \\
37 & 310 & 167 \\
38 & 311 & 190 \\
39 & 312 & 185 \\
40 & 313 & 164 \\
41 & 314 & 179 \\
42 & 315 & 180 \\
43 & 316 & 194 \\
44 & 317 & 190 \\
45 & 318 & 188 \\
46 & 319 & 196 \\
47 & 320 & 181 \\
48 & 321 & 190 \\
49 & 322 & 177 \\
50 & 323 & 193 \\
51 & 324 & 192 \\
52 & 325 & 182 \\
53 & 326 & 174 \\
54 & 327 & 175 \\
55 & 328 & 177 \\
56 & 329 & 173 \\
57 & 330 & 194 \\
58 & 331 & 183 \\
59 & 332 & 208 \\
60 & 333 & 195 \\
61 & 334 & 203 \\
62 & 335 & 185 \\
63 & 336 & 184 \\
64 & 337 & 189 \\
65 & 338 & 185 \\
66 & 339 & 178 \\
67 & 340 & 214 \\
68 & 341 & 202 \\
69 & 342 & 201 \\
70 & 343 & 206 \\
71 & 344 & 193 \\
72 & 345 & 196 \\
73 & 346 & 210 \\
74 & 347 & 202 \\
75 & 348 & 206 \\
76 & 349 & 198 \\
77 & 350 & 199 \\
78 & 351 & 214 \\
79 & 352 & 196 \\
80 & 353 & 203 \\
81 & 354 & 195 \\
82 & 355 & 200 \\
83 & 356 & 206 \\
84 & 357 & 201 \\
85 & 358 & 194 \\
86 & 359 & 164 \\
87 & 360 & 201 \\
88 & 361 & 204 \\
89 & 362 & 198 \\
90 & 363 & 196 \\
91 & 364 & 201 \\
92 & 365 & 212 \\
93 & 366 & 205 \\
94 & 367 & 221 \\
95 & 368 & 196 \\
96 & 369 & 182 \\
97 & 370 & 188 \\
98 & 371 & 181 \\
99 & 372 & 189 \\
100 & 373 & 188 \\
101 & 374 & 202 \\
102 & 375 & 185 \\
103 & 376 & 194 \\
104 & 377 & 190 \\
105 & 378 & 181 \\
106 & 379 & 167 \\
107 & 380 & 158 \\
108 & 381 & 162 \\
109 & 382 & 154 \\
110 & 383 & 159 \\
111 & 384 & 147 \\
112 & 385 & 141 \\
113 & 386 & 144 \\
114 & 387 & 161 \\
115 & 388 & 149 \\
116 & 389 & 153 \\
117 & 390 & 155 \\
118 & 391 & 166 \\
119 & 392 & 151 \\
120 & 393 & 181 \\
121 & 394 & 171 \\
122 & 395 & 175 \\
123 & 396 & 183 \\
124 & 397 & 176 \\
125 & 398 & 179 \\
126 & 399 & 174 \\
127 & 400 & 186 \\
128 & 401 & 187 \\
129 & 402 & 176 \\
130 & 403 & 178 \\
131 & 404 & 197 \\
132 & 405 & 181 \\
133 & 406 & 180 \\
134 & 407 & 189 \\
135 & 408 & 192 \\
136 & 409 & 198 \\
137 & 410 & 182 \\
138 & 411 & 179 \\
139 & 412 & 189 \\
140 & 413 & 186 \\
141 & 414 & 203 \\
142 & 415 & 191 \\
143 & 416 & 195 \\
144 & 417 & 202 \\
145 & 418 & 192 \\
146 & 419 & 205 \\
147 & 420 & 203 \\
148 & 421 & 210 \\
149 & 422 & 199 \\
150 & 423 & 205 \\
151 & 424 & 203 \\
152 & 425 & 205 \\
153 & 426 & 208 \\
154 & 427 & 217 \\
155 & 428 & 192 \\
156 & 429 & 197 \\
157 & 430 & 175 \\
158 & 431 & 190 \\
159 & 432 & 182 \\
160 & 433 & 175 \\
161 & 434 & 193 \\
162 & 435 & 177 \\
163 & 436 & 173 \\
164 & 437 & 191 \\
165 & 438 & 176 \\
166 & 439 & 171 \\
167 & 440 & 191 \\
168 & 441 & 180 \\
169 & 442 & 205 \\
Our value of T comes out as 1.0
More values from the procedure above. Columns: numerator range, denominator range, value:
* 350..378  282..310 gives 1.14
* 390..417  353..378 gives 0.93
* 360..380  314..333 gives 1.04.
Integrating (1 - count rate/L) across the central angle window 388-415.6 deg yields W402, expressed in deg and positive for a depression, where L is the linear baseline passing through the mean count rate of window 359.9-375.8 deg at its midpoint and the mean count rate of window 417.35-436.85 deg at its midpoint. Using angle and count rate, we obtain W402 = 2.28 deg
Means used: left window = 197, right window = 195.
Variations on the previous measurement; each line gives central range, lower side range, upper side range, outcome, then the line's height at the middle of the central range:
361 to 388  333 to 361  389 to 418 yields 1.32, 190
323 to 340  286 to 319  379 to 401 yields -1.53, 172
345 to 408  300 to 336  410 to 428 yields 2.75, 192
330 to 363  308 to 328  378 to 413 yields -3.45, 179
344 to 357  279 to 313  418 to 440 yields -1.50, 181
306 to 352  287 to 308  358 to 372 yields -1.58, 183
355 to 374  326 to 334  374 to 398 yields -2.40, 174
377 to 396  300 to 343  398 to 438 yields 2.80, 189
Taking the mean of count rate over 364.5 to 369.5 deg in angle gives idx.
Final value 203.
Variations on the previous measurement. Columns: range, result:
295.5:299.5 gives 168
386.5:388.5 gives 155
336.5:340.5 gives 192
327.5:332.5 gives 187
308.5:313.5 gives 177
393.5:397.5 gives 176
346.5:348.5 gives 204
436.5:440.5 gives 182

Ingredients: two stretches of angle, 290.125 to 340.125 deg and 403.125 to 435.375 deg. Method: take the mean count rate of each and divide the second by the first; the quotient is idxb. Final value 1.07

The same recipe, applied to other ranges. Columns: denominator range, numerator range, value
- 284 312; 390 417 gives 1.05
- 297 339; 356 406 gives 0.98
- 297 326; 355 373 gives 1.08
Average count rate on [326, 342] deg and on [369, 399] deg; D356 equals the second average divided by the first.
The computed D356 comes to 0.9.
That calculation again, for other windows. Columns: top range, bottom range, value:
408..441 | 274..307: 1.12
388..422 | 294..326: 1.02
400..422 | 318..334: 1.02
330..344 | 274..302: 1.15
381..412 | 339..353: 0.85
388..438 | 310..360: 0.97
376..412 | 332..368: 0.87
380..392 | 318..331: 0.84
